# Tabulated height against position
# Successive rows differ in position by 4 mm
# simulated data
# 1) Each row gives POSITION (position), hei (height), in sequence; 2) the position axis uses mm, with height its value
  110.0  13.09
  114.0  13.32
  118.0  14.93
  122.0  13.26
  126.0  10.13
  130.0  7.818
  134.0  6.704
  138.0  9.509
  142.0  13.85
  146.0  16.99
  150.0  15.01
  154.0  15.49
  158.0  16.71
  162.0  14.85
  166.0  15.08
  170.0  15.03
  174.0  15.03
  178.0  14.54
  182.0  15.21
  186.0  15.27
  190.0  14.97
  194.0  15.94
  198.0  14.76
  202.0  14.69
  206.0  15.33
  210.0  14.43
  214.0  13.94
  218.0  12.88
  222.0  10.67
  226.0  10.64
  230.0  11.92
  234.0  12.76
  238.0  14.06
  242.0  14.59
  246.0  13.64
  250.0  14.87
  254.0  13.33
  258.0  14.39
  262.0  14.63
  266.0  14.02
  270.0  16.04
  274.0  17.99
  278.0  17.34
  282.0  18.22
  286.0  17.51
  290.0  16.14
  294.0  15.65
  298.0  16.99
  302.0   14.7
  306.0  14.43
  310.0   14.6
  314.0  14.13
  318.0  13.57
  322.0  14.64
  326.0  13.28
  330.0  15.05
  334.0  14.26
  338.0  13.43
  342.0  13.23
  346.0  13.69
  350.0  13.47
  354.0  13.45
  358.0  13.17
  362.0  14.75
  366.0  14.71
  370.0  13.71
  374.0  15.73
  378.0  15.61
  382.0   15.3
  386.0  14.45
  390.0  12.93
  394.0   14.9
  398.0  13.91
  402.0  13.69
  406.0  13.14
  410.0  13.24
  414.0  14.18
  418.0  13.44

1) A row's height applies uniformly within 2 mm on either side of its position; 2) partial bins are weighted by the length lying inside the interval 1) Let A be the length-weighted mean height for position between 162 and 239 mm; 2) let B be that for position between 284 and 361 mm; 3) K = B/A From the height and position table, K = 1.0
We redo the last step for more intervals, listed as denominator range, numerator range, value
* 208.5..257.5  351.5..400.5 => 1.09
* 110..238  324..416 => 1.03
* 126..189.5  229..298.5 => 1.11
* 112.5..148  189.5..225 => 1.19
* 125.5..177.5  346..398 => 1.07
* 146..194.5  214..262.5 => 0.86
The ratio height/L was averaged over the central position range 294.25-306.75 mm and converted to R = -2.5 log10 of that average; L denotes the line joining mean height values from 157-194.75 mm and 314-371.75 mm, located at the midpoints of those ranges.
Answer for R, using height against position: -0.09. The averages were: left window 15.2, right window 13.9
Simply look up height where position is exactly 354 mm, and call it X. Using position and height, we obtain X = 13.45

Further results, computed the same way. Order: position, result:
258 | 14.39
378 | 15.61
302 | 14.7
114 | 13.32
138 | 9.509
